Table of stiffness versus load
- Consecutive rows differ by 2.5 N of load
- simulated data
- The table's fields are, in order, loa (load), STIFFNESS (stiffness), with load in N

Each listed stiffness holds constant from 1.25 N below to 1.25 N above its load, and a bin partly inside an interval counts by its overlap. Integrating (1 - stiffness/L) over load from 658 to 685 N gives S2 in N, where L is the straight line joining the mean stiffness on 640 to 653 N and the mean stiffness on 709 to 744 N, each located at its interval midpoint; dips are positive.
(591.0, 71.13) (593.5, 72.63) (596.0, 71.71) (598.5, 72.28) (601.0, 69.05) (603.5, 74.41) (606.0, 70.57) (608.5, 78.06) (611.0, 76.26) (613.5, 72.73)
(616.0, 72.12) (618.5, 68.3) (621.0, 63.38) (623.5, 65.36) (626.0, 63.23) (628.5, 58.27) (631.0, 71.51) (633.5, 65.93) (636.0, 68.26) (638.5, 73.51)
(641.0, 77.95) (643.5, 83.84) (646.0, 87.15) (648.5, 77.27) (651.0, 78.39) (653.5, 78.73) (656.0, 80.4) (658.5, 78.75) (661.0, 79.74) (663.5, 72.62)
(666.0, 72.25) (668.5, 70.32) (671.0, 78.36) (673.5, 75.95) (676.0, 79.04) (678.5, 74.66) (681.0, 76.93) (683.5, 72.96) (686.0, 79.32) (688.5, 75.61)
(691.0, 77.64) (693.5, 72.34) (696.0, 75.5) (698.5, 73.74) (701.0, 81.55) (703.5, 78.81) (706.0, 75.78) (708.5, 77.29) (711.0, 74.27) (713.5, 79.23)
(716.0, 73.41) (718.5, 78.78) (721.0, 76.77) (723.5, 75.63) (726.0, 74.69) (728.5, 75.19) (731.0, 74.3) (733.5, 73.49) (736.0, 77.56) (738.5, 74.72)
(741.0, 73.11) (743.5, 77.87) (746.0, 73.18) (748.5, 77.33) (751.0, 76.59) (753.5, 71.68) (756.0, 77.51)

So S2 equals 1.3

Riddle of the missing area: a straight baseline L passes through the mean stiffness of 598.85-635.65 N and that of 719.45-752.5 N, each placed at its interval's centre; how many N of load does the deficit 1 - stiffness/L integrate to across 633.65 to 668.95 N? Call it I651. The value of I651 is -2.9 N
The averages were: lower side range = 69.3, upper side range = 75.4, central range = 76.9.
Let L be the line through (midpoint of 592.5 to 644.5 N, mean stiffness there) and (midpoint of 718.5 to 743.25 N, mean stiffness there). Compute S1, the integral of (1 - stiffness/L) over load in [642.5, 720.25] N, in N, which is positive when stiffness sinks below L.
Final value -4.0 N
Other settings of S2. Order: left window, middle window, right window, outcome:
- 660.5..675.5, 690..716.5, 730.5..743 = -0.5 N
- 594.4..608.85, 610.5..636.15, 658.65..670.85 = 2.0 N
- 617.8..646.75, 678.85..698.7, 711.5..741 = -0.6 N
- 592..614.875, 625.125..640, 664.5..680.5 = 1.4 N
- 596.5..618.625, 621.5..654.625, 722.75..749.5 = 0.3 N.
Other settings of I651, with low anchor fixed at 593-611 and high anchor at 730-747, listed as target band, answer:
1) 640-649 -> -1.04 N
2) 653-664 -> -0.69 N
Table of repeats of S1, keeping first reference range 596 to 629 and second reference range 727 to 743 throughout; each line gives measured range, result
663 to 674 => -0.3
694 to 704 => -0.5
